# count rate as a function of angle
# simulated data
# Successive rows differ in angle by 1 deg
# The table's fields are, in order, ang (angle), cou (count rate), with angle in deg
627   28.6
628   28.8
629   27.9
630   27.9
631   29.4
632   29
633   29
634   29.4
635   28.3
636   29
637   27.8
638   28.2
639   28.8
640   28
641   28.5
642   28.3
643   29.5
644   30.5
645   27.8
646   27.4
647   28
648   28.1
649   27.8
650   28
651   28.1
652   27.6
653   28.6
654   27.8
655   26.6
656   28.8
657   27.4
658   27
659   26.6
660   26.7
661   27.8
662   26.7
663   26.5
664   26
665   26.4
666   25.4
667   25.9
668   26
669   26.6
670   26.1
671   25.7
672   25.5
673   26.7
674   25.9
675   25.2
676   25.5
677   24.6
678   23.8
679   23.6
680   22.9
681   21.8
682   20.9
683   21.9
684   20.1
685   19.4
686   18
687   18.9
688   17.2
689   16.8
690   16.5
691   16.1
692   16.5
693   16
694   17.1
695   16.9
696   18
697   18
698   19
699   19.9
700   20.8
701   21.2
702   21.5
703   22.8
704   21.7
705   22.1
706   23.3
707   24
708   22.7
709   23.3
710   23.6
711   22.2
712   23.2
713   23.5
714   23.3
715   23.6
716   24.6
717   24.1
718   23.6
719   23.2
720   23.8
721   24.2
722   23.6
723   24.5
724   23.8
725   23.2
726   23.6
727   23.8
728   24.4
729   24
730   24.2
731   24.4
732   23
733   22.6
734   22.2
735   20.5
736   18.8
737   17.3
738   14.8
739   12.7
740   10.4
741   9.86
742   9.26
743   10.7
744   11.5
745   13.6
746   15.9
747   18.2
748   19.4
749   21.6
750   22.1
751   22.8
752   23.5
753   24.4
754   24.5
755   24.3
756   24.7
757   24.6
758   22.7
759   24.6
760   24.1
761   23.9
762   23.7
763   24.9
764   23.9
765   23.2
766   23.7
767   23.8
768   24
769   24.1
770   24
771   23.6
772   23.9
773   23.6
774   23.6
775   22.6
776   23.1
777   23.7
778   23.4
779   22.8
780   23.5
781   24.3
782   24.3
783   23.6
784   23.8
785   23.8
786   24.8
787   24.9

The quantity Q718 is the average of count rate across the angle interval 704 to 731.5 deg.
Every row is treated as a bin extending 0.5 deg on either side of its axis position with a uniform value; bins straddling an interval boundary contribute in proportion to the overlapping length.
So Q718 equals 23.6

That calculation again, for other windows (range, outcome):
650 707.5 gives 23.1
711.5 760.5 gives 21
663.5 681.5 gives 25.2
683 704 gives 18.7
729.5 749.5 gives 17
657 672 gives 26.4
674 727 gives 21.6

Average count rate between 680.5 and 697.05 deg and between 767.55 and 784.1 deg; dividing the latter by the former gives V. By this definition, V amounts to 1.3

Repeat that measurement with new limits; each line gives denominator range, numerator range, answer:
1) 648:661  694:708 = 0.75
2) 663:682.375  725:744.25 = 0.74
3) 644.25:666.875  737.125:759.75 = 0.68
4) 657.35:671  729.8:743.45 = 0.65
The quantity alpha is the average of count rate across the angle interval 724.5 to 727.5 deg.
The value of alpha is 23.5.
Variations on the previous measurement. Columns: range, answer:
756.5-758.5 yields 23.6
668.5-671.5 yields 26.1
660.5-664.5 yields 26.8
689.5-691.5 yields 16.3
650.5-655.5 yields 27.7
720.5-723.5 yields 24.1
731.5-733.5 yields 22.8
